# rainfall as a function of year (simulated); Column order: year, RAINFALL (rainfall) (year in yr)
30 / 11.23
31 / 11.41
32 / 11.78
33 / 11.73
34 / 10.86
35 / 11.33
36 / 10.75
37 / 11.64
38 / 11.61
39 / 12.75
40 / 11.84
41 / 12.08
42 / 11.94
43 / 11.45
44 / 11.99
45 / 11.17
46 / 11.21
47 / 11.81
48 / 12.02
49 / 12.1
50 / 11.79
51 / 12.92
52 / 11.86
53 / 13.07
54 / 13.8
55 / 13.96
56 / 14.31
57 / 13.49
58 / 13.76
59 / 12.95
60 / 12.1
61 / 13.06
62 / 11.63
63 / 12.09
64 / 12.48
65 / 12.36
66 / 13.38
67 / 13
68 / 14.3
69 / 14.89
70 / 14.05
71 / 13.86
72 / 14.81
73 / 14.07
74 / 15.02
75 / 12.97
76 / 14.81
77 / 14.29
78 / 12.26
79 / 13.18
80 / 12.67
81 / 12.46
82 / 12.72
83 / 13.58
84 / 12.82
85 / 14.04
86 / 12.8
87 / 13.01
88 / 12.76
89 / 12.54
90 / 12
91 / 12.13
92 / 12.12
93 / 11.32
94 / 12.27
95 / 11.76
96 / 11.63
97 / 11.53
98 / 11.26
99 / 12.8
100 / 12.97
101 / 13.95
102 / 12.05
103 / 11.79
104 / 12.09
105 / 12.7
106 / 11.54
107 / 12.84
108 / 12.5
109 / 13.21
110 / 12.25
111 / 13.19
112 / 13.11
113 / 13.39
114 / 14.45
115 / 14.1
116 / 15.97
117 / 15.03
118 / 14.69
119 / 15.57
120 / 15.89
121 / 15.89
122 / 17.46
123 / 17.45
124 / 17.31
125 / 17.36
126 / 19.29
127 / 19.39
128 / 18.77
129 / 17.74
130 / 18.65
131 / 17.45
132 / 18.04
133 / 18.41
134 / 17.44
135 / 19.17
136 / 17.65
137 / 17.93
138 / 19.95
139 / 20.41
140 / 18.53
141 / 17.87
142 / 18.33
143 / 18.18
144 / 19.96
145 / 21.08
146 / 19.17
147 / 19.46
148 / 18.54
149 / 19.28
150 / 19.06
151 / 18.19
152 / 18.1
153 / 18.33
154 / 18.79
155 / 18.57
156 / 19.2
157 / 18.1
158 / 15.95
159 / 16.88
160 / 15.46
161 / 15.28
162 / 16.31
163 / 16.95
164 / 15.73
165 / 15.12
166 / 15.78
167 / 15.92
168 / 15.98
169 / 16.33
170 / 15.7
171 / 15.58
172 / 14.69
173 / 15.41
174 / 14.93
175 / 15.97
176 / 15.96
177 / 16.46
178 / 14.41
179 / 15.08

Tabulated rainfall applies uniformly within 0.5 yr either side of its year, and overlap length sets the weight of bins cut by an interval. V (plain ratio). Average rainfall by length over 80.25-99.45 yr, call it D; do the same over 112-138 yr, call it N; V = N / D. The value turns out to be 1.37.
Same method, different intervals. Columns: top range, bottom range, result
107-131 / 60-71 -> 1.20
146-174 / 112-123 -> 1.11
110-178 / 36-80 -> 1.33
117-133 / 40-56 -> 1.41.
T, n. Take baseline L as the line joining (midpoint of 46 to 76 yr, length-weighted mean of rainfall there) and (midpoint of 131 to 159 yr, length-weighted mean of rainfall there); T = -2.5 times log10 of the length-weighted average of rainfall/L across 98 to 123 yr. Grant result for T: 0.19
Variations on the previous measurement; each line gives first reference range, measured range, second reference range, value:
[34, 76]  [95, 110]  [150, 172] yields 0.18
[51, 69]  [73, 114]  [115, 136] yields 0.19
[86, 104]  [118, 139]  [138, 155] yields -0.08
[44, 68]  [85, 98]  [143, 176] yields 0.16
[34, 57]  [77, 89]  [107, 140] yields 0.10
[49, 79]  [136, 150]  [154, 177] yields -0.22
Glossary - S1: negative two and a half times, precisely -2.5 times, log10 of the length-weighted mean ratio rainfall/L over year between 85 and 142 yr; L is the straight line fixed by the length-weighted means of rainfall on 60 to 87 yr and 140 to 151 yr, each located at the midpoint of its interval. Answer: 0.115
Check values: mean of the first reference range 13.3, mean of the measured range 14.9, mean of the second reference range 19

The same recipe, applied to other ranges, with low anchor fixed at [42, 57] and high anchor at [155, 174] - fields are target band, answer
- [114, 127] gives -0.115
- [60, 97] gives 0.028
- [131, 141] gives -0.212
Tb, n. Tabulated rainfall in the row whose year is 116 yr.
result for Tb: 15.97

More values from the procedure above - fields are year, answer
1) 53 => 13.07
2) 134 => 17.44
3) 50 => 11.79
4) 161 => 15.28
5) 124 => 17.31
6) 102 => 12.05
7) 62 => 11.63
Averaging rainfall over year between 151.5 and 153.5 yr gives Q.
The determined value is 18.2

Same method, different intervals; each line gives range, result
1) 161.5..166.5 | 16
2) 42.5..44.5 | 11.7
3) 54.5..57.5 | 13.9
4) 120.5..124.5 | 17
